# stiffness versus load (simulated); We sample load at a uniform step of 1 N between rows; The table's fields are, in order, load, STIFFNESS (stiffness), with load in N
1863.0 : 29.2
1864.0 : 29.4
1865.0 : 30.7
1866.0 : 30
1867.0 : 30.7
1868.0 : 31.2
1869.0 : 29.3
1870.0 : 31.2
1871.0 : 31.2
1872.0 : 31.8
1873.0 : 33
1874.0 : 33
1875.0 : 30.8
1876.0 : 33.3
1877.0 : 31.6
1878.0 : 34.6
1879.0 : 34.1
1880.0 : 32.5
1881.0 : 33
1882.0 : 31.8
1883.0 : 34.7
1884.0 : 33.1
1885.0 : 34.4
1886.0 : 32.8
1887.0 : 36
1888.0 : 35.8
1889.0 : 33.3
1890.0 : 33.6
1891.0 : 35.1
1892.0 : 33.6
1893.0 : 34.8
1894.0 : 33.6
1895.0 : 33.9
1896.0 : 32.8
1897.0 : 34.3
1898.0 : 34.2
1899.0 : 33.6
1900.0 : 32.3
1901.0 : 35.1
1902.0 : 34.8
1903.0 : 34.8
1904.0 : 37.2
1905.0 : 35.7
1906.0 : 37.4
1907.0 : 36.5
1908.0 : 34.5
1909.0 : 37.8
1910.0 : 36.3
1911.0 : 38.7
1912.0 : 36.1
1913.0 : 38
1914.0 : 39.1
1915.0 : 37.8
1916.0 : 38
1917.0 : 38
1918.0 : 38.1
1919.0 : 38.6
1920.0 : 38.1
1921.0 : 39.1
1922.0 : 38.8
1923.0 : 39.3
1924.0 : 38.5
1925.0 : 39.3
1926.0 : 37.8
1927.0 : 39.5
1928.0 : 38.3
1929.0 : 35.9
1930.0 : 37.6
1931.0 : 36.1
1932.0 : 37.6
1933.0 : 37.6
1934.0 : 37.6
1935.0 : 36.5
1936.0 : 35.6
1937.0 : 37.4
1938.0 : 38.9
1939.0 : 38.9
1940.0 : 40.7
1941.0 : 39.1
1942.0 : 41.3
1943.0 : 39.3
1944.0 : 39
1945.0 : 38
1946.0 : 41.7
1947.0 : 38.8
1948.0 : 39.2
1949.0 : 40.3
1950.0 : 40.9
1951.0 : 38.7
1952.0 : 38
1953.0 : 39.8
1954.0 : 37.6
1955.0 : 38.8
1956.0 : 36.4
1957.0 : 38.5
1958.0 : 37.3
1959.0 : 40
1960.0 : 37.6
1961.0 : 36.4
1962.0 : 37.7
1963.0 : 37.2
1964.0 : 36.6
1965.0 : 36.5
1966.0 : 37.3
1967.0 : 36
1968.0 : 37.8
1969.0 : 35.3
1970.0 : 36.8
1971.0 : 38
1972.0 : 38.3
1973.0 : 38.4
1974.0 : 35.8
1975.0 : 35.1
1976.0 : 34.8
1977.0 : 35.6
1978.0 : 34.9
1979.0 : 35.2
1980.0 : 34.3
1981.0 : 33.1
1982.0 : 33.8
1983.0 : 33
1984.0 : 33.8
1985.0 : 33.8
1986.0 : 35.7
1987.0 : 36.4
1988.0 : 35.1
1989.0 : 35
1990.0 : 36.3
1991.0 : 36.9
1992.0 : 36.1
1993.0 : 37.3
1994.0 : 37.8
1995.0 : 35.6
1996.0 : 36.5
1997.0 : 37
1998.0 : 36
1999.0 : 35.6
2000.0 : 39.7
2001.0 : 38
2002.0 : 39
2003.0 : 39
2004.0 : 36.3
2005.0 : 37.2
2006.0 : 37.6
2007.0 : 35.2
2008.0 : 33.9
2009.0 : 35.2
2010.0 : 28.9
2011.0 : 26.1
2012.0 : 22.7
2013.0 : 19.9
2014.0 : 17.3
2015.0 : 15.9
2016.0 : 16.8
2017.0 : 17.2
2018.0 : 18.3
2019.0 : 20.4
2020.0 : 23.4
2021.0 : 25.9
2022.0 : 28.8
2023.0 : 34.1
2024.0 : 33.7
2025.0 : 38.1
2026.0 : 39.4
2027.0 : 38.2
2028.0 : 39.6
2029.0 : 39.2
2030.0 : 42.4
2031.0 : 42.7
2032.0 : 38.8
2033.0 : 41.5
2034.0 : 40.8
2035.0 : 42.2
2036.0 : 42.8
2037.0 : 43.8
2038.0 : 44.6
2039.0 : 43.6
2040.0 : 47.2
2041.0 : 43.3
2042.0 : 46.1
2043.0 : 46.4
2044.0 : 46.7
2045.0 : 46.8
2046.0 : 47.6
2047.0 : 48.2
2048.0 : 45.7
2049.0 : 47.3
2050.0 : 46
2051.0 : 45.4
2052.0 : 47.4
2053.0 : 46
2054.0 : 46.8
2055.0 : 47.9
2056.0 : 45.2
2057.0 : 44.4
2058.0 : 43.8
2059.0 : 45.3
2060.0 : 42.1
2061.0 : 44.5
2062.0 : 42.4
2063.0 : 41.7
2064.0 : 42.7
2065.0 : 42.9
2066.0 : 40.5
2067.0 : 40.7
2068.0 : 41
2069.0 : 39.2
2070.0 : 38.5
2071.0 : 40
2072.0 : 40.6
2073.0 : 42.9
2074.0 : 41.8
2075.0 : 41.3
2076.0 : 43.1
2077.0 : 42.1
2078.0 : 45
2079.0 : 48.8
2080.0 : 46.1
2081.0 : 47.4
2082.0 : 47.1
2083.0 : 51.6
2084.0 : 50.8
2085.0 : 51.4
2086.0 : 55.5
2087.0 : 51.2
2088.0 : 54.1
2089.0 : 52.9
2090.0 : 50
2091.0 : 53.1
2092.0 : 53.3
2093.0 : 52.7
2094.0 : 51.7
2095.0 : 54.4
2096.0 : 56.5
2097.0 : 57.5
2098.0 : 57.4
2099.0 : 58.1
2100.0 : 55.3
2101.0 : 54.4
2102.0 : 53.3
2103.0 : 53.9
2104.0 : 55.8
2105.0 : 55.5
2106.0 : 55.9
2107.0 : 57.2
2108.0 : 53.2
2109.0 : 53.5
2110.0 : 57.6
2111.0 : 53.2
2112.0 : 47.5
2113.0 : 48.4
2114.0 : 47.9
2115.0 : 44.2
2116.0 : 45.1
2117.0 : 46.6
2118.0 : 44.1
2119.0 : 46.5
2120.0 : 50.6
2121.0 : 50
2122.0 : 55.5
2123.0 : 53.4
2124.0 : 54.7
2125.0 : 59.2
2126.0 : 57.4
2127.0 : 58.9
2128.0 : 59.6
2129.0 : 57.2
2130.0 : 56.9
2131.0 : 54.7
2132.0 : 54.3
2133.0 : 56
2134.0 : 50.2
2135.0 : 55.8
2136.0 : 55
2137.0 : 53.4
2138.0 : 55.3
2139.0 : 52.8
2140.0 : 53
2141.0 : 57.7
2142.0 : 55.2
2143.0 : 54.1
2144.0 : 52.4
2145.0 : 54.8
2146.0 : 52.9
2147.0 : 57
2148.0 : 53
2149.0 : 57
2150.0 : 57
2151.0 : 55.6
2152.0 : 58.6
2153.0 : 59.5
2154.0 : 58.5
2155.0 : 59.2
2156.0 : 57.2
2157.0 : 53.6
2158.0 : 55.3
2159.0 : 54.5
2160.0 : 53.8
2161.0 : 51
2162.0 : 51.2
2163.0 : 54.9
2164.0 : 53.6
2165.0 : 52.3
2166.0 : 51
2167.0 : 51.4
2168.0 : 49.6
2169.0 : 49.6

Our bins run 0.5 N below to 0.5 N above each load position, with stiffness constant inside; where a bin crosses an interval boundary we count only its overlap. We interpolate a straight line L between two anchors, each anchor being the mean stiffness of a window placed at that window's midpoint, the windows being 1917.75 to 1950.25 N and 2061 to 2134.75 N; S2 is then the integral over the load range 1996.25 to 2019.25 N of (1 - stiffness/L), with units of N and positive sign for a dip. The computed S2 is 7.3 N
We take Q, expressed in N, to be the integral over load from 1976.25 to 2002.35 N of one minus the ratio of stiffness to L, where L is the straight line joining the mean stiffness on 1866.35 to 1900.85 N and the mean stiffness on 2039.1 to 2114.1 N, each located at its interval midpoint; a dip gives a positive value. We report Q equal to 3.5 N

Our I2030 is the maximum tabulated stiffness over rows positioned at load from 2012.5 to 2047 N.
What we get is 48.2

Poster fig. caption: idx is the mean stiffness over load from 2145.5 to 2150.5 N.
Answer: 55.4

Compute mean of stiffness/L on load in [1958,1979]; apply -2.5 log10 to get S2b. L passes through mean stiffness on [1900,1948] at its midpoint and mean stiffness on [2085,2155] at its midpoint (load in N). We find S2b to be 0.130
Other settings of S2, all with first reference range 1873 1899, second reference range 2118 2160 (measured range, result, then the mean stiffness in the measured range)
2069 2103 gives 0.7 N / 49.6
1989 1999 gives 1.5 N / 36.5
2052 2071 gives 2.1 N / 43.1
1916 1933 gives -0.6 N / 38.1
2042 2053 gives 0.1 N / 46.7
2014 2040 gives 6.7 N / 34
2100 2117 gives 0.1 N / 52.2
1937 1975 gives 1.2 N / 38.2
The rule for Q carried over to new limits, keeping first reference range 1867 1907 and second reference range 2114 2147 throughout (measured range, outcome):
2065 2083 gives 2.1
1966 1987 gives 2.7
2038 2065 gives 0.9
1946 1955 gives -0.1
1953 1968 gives 0.8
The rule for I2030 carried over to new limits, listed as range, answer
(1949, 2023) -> 40.9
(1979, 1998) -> 37.8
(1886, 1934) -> 39.5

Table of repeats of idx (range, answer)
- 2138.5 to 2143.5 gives 54.6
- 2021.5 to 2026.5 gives 34.8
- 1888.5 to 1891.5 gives 34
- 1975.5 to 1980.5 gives 35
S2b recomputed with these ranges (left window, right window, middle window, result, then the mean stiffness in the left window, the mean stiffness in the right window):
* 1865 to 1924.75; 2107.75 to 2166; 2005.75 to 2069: 0.20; 34.8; 53.8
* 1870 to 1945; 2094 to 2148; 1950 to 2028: 0.24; 36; 53.8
